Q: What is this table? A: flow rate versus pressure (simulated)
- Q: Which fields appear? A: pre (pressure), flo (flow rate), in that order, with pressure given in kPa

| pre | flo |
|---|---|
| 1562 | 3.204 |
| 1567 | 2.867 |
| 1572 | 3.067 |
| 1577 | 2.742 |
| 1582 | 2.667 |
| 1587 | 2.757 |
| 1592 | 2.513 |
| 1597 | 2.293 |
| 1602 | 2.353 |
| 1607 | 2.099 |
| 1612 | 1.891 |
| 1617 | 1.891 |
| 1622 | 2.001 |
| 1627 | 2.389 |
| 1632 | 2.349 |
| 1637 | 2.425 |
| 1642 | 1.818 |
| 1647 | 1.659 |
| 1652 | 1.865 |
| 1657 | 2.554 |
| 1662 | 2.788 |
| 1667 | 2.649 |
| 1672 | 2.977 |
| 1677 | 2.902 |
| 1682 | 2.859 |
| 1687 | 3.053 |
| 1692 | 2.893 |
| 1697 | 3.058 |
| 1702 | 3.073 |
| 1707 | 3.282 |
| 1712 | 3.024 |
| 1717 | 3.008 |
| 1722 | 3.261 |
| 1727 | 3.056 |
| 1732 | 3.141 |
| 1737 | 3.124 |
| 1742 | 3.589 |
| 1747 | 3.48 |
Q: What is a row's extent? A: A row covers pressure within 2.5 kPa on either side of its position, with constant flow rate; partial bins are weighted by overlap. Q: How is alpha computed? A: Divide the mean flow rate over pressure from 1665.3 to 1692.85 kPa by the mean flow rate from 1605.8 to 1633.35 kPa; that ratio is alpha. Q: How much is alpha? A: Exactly 1.38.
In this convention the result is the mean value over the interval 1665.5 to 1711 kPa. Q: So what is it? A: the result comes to 2.98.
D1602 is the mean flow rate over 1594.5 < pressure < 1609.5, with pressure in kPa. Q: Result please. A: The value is 2.25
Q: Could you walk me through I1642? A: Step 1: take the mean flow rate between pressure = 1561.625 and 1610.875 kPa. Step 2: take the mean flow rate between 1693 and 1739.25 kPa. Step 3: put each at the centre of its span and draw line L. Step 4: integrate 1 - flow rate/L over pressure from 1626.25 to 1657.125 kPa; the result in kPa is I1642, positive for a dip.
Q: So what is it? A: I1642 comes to 7.8 kPa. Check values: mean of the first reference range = 2.61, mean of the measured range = 2.11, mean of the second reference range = 3.11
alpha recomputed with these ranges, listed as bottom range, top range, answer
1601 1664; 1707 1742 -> 1.46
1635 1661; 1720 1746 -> 1.55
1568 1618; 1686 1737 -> 1.26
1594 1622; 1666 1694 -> 1.38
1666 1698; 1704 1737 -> 1.07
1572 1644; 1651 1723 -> 1.24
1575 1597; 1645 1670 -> 0.89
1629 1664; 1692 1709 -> 1.41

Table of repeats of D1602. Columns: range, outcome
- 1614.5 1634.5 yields 2.16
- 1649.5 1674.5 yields 2.57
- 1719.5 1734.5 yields 3.15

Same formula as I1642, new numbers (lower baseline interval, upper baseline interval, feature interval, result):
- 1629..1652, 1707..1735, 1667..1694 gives -3.5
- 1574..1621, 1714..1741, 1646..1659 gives 3.1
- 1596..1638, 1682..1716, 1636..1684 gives 3.6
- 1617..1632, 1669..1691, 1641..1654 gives 3.7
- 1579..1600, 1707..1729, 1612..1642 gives 6.3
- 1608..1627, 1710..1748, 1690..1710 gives -1.3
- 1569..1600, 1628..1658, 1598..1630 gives 3.6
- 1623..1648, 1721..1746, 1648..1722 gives -3.8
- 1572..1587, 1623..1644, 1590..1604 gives 1.2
